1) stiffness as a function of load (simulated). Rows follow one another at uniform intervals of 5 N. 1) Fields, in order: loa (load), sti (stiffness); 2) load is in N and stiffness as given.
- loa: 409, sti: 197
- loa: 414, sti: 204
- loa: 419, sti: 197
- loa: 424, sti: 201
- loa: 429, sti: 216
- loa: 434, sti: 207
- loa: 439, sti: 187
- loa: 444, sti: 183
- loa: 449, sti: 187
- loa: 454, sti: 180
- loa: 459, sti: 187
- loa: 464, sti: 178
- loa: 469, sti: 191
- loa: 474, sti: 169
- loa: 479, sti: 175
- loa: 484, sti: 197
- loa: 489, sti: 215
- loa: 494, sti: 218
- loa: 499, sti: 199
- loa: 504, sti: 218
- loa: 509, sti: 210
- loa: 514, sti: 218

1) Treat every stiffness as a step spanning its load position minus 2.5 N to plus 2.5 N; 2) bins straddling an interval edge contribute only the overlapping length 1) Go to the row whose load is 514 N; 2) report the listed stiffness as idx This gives 218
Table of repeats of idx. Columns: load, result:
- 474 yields 169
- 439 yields 187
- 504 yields 218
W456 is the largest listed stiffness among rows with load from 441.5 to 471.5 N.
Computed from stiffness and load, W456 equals 191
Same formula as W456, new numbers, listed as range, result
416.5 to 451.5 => 216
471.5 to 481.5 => 175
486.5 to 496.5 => 218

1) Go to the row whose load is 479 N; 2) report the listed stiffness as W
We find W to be 175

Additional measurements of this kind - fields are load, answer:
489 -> 215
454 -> 180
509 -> 210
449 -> 187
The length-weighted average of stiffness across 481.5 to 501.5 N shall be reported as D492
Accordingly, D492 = 207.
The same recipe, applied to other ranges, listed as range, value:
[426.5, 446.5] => 198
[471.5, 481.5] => 172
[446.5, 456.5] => 184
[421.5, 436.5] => 208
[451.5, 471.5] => 184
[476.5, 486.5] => 186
